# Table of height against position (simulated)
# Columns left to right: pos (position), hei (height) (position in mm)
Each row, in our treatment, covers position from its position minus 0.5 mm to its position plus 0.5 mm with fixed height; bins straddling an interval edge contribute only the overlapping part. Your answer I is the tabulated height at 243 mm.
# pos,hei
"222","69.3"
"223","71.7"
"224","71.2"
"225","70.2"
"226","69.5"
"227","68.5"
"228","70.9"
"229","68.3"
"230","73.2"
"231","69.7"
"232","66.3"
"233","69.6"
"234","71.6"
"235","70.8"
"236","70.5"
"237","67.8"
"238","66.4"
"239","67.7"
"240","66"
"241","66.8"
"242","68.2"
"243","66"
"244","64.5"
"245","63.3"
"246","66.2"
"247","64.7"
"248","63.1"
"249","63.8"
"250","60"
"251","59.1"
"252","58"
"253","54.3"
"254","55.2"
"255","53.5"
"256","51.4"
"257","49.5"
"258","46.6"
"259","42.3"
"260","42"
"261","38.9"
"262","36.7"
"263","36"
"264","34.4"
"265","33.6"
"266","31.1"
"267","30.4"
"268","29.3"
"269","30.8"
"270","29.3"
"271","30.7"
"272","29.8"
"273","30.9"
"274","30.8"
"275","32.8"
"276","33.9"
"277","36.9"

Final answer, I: 66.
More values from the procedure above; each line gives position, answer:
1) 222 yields 69.3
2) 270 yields 29.3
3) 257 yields 49.5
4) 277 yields 36.9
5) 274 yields 30.8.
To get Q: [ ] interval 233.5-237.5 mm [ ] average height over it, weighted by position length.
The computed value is 70.2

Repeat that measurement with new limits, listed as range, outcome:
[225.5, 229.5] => 69.3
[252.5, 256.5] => 53.6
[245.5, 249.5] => 64.5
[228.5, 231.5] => 70.4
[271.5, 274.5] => 30.5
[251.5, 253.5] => 56.1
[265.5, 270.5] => 30.2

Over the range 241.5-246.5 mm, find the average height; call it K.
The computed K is 65.6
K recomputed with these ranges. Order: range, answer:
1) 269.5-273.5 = 30.2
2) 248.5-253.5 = 59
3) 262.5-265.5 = 34.7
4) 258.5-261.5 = 41.1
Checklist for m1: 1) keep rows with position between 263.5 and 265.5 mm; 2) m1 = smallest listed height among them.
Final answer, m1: 33.6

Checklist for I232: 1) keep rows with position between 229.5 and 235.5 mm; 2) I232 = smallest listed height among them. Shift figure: 66.3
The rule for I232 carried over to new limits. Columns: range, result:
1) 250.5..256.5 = 51.4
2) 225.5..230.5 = 68.3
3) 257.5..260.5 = 42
